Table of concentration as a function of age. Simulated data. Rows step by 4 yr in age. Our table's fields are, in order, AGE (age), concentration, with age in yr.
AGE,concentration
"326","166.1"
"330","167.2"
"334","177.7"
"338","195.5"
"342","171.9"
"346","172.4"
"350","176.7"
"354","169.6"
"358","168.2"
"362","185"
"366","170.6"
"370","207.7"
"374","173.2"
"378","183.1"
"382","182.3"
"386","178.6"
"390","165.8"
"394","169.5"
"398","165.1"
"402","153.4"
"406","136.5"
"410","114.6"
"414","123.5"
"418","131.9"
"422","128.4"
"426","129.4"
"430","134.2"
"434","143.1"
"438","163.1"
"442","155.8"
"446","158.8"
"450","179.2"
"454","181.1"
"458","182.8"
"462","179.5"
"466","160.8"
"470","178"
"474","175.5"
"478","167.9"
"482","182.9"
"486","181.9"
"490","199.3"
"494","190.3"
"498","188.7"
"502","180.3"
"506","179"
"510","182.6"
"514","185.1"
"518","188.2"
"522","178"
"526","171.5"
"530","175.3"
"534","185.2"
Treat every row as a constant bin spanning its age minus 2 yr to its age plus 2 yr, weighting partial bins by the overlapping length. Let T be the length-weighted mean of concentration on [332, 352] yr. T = 179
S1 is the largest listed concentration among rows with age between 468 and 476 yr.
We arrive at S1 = 178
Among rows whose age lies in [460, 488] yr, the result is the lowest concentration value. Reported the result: 160.8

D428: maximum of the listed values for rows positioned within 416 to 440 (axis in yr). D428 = 163.1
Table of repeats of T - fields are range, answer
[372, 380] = 178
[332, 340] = 187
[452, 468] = 176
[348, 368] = 174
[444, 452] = 169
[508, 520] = 185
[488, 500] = 193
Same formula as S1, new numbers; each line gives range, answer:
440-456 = 181.1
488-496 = 199.3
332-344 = 195.5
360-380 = 207.7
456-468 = 182.8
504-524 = 188.2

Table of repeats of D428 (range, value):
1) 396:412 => 165.1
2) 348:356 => 176.7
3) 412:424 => 131.9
